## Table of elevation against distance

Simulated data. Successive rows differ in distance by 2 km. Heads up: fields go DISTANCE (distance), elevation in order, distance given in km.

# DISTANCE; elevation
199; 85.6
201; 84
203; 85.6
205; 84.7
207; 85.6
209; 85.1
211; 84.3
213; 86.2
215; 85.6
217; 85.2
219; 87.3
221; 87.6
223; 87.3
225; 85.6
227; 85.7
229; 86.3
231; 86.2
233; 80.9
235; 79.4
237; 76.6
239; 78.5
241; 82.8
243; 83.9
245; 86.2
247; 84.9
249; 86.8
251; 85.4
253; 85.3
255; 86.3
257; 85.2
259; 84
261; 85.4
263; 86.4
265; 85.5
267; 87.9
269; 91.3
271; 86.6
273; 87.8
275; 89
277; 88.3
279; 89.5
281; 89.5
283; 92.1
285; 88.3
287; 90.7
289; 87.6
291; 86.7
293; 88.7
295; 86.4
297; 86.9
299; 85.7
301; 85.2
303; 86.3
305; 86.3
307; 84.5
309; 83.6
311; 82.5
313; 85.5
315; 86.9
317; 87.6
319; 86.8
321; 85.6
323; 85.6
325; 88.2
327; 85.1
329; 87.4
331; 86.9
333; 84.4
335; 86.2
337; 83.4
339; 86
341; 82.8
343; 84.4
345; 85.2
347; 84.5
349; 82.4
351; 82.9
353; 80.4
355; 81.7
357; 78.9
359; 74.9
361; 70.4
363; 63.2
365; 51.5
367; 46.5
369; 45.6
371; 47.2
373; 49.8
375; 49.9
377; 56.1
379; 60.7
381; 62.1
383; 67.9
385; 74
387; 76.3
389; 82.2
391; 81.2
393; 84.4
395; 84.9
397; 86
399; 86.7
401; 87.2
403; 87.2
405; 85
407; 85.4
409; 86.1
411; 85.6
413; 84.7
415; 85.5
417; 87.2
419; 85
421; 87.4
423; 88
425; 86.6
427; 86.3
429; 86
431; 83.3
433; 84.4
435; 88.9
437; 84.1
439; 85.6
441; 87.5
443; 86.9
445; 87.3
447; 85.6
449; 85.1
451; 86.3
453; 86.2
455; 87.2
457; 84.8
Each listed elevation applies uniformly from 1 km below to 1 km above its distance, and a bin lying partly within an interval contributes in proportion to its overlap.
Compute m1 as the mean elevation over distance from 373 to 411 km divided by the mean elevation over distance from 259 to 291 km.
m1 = 0.87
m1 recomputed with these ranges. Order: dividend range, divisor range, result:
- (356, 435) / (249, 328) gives 0.87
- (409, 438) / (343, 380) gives 1.29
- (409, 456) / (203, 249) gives 1.02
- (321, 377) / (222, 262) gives 0.89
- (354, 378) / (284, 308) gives 0.69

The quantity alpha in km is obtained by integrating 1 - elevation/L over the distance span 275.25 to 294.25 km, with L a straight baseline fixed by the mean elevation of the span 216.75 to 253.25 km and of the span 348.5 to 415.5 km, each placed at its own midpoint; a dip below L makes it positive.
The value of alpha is -2.00 km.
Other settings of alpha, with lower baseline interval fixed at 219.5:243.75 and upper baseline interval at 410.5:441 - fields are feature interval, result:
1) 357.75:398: 9.2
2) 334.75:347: 0.0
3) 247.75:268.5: -0.5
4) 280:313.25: -1.0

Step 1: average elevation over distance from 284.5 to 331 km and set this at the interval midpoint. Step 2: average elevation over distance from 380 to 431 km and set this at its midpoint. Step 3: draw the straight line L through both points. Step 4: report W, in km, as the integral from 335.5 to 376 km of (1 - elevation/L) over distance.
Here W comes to 6.7 km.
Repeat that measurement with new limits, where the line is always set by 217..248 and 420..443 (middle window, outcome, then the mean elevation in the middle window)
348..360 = 0.7 km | 80.2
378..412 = 2.2 km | 80.2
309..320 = -0.1 km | 85.7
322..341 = -0.1 km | 85.7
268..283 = -0.8 km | 89.1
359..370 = 3.6 km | 57.2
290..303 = -0.3 km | 86.6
